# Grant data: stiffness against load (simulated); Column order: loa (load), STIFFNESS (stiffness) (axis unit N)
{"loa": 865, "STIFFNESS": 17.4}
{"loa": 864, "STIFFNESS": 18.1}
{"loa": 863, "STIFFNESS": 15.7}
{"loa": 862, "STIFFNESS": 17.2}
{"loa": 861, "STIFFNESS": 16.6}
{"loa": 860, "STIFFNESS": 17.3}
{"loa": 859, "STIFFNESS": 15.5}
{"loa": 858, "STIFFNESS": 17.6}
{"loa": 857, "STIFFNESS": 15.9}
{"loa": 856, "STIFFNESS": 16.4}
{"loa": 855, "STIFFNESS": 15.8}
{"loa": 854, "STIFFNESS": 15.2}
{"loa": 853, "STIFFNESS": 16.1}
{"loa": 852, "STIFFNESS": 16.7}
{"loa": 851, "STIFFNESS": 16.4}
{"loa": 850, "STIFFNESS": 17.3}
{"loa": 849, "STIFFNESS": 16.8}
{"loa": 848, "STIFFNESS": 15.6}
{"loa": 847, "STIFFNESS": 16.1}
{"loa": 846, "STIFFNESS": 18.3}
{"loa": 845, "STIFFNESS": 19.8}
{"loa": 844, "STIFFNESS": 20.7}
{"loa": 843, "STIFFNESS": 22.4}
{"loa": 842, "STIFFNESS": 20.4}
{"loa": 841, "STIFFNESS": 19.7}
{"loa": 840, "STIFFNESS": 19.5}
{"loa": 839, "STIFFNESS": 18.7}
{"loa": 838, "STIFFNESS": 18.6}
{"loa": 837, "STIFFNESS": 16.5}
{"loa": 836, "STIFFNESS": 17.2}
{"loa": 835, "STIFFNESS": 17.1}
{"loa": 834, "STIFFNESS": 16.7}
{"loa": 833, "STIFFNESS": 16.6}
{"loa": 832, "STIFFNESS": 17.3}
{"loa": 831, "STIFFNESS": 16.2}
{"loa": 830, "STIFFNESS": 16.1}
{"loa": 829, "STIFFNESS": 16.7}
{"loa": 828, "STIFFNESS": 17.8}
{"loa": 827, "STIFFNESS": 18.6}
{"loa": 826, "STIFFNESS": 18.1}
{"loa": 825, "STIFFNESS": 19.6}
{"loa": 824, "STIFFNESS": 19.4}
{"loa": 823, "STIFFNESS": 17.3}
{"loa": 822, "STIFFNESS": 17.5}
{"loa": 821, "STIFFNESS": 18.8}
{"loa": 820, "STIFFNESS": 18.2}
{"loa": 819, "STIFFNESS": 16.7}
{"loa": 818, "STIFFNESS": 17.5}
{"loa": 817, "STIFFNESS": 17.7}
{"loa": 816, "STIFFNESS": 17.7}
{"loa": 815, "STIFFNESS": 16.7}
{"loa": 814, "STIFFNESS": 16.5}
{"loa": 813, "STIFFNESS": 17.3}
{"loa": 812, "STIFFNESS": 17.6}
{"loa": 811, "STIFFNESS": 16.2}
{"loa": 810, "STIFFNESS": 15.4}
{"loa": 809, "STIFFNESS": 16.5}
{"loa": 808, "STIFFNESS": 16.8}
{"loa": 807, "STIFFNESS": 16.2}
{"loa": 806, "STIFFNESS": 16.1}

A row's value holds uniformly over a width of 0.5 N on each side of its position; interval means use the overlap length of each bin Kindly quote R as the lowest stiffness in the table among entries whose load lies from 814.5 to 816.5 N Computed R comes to 16.7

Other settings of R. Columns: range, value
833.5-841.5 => 16.5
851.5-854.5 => 15.2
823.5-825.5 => 19.4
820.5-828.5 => 17.3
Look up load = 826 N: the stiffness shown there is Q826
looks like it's 18.1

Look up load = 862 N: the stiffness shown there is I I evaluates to 17.2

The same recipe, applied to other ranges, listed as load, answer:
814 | 16.5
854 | 15.2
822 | 17.5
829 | 16.7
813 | 17.3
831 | 16.2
